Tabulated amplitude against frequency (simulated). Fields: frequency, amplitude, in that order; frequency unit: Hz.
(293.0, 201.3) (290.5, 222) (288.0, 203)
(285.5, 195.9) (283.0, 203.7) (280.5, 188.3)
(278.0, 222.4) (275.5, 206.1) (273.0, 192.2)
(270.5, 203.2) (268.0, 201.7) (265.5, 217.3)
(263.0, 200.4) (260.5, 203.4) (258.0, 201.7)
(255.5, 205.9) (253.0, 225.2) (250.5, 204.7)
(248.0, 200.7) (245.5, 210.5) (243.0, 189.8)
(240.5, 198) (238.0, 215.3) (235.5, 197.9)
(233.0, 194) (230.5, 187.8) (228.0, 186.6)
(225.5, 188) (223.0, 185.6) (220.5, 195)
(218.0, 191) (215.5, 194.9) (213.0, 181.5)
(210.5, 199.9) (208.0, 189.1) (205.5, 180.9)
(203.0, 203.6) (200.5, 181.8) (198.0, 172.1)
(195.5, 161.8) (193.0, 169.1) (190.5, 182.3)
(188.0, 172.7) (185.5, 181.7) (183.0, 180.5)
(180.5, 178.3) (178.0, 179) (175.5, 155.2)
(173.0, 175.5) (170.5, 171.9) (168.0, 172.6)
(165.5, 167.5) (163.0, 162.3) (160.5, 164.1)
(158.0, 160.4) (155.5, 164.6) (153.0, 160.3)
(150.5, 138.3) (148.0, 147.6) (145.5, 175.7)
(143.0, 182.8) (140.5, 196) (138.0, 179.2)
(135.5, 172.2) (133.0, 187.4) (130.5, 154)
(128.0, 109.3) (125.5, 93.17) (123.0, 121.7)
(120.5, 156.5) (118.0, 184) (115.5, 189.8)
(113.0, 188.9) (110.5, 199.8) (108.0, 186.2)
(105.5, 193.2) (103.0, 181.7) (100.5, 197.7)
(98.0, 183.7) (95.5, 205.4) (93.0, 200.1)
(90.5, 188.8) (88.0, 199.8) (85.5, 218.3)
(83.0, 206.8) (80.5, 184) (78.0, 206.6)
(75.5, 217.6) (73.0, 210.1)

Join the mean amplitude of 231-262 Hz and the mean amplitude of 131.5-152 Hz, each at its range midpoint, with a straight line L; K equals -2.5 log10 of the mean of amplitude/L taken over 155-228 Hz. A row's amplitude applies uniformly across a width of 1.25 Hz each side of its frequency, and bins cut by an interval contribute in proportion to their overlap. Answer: 0.05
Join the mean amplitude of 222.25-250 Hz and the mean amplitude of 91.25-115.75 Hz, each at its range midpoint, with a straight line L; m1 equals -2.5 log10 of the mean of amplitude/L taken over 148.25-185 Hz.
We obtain 0.17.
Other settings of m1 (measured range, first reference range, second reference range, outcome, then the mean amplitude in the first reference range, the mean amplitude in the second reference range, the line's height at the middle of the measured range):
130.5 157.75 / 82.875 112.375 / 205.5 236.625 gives 0.15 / 196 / 191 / 194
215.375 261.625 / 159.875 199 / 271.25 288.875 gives -0.05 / 172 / 202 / 189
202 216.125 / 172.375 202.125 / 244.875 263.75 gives -0.04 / 175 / 207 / 185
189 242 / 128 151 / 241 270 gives 0.02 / 168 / 205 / 192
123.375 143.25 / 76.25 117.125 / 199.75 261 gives 0.25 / 196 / 197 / 196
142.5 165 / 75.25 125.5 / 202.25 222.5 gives 0.17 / 188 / 191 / 189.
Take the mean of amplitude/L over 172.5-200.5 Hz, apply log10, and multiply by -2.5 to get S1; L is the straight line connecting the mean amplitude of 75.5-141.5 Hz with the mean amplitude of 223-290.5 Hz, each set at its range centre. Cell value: 0.11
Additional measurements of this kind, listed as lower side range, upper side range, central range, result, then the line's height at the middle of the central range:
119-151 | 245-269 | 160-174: 0.000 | 169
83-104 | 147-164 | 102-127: 0.097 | 184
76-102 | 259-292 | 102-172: 0.204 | 201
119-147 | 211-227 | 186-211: 0.008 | 182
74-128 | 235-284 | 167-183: 0.124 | 194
